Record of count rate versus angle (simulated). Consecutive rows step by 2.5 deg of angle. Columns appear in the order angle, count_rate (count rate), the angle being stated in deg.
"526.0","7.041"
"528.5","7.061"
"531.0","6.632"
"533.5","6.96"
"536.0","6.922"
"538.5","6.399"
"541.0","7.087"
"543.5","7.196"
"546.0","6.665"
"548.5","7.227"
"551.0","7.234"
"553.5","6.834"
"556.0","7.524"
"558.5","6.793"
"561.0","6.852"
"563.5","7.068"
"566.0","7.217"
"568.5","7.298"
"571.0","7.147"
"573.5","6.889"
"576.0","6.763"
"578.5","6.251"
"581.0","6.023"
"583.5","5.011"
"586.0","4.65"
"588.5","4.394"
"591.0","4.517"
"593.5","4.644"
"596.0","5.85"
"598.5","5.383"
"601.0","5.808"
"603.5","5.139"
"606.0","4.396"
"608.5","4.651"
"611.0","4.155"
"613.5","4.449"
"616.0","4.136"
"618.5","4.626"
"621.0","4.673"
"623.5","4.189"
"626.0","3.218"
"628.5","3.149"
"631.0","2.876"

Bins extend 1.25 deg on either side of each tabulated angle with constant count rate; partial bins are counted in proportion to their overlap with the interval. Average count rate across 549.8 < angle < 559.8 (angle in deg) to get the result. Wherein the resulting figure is 7.09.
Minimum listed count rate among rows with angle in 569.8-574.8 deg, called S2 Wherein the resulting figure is 6.889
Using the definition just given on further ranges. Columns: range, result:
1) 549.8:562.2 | 6.793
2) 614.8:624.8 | 4.136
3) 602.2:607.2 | 4.396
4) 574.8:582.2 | 6.023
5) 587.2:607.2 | 4.394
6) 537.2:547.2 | 6.399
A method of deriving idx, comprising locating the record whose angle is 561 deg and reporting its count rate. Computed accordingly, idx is 6.852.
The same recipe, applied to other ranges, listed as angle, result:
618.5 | 4.626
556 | 7.524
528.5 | 7.061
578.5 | 6.251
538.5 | 6.399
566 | 7.217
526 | 7.041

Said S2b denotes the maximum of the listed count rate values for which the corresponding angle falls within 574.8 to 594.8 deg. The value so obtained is 6.763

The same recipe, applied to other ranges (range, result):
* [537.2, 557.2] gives 7.524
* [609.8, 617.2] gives 4.449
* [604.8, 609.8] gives 4.651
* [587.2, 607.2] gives 5.85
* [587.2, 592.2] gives 4.517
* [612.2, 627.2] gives 4.673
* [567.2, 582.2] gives 7.298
